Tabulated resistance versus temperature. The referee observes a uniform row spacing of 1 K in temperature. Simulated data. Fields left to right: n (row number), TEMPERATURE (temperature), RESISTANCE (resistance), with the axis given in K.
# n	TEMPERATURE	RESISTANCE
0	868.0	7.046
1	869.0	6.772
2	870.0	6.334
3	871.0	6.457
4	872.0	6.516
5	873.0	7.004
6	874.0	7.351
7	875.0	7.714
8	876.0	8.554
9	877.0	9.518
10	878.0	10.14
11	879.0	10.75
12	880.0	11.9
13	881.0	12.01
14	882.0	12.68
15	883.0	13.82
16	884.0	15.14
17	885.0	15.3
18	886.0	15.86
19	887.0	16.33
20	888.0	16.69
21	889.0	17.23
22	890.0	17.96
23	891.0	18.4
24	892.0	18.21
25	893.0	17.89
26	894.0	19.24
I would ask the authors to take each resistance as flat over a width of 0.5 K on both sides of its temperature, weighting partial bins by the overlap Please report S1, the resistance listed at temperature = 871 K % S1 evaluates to 6.457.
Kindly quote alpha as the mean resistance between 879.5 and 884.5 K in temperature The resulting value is 13.1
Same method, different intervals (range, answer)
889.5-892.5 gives 18.2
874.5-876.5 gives 8.13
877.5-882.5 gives 11.5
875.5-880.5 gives 10.2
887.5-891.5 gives 17.6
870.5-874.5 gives 6.83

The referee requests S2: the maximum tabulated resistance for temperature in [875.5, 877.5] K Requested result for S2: 9.518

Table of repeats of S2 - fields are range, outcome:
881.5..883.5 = 13.82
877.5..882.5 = 12.68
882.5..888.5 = 16.69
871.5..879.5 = 10.75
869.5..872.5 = 6.516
